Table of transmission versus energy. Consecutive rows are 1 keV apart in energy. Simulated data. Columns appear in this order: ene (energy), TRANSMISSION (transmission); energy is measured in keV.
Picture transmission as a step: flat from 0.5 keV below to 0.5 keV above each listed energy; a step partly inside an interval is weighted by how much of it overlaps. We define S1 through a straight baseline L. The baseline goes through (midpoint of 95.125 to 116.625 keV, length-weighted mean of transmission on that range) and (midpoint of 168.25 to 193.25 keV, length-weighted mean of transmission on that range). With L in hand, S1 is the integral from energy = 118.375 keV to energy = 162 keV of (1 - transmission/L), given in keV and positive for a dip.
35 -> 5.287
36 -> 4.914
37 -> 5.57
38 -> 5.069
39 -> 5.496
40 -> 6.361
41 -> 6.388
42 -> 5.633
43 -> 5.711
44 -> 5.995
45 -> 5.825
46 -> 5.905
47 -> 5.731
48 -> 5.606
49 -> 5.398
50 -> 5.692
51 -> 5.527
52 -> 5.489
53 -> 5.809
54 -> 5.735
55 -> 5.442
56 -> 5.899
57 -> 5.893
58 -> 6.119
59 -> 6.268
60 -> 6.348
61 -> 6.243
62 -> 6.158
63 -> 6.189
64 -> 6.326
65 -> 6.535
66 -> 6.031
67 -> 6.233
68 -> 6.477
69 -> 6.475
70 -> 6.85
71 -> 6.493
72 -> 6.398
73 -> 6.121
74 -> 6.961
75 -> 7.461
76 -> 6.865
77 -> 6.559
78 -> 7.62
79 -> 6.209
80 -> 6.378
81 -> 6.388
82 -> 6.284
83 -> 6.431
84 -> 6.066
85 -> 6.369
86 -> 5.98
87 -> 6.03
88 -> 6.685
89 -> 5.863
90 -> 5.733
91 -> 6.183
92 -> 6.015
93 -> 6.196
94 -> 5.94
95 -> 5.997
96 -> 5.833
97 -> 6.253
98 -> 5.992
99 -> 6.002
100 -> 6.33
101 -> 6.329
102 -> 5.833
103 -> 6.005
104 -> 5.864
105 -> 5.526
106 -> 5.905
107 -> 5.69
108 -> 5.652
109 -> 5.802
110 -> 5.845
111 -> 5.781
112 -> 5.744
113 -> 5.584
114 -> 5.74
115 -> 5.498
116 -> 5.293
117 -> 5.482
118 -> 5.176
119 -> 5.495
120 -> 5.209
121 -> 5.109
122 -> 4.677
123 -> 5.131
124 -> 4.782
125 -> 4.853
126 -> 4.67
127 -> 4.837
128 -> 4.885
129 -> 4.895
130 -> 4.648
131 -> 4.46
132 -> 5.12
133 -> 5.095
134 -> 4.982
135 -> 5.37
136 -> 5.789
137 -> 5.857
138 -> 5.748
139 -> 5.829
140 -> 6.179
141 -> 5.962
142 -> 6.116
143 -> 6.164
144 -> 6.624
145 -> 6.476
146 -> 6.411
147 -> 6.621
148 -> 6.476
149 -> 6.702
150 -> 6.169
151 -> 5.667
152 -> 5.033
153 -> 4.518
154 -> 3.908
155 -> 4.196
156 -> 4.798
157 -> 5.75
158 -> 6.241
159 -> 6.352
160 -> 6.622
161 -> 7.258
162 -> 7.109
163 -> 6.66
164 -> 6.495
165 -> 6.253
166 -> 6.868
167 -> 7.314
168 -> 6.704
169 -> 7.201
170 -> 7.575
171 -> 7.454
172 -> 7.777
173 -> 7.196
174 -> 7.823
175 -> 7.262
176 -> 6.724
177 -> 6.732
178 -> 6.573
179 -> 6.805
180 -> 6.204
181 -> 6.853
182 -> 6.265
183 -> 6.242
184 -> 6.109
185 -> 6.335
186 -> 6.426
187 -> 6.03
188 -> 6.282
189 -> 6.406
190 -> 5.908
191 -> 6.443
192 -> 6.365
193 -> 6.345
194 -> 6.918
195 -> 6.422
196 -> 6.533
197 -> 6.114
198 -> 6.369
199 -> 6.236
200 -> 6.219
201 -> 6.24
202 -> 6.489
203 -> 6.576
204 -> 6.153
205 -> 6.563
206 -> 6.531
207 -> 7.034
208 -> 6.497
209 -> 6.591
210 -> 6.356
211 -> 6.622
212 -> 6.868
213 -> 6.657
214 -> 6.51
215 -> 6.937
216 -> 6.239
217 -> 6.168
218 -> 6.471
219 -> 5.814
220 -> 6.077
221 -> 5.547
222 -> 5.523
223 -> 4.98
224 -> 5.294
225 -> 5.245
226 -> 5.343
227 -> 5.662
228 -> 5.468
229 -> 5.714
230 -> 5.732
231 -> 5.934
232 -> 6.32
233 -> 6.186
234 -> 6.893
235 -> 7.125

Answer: 4.8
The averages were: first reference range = 5.83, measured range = 5.54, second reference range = 6.7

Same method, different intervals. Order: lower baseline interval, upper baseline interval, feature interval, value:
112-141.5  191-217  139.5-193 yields -4.6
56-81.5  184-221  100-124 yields 3.2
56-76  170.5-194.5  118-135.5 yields 4.2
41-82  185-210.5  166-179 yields -1.7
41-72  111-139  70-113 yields -4.4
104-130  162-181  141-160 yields 1.5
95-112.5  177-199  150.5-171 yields 0.2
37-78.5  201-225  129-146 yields 1.5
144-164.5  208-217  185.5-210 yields 0.1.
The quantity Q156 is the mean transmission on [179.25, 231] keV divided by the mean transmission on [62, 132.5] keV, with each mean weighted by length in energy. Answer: 1.1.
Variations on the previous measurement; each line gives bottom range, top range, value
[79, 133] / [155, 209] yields 1.16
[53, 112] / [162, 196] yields 1.08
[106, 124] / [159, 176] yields 1.29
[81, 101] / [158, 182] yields 1.13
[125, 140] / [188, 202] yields 1.23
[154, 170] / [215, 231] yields 0.90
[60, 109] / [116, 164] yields 0.89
